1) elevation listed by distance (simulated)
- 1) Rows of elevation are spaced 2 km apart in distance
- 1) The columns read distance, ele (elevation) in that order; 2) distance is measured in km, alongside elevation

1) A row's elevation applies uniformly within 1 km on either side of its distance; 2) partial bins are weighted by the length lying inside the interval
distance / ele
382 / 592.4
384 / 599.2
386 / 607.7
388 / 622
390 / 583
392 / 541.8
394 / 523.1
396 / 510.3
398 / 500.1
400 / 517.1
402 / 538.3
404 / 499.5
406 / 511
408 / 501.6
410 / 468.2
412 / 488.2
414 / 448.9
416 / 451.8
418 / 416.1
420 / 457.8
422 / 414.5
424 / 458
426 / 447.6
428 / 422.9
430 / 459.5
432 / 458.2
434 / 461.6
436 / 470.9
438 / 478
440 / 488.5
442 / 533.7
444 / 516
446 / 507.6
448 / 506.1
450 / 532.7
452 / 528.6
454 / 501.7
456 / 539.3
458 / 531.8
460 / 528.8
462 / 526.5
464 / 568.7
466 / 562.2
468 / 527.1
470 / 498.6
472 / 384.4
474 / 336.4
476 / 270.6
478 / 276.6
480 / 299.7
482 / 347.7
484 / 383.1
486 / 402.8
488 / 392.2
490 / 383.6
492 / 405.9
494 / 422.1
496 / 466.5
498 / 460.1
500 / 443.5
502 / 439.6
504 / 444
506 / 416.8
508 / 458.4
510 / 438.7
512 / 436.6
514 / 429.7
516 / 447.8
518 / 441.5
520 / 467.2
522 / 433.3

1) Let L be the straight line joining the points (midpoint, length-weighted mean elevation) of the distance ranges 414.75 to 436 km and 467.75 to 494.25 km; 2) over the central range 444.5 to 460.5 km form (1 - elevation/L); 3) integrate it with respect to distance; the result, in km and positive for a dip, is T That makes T -4.3 km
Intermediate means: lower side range 446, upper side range 375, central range 522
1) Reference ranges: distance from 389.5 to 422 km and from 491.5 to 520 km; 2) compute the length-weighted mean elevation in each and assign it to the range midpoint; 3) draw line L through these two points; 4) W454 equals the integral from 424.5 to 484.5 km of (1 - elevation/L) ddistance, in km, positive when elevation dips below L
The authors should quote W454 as 0.6 km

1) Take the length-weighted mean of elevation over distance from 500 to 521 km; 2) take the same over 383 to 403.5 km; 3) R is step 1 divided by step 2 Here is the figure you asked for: 0.80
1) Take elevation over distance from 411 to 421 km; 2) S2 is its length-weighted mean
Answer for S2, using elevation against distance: 453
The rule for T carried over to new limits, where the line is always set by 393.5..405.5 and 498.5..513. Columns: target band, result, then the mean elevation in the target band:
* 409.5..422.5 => 1.4 km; 450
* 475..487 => 3.3 km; 330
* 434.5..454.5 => -0.9 km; 505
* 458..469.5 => -1.7 km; 540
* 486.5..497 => 0.9 km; 414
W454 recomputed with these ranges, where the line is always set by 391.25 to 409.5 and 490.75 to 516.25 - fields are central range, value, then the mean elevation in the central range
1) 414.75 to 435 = 2.09 km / 445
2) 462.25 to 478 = 0.73 km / 442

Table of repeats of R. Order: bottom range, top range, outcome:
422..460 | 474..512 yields 0.81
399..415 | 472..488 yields 0.68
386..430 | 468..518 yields 0.82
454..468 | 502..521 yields 0.82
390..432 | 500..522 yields 0.92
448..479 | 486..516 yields 0.91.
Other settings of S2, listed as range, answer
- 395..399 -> 505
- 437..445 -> 504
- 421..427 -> 440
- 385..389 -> 615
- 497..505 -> 447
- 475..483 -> 299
